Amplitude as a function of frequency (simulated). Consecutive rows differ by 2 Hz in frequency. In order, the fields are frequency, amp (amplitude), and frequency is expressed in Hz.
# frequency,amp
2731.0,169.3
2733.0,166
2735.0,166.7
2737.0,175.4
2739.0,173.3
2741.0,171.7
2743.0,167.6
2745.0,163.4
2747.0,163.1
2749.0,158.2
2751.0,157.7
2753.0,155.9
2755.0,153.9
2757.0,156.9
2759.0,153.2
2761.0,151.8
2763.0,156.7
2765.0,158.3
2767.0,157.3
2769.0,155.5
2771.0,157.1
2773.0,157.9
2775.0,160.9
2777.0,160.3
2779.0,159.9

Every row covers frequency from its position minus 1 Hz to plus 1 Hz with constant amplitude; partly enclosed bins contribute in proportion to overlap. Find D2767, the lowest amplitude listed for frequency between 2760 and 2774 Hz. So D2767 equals 151.8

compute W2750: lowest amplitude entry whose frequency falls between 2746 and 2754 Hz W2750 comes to 155.9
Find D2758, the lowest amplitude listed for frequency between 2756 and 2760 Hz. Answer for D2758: 153.2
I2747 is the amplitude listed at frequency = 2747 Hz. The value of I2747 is 163.1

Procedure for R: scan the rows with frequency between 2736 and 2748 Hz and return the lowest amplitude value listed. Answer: 163.1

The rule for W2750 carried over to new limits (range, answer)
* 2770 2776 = 157.1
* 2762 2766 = 156.7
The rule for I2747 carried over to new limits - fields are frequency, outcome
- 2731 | 169.3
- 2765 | 158.3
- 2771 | 157.1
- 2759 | 153.2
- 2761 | 151.8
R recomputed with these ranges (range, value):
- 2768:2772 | 155.5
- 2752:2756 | 153.9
